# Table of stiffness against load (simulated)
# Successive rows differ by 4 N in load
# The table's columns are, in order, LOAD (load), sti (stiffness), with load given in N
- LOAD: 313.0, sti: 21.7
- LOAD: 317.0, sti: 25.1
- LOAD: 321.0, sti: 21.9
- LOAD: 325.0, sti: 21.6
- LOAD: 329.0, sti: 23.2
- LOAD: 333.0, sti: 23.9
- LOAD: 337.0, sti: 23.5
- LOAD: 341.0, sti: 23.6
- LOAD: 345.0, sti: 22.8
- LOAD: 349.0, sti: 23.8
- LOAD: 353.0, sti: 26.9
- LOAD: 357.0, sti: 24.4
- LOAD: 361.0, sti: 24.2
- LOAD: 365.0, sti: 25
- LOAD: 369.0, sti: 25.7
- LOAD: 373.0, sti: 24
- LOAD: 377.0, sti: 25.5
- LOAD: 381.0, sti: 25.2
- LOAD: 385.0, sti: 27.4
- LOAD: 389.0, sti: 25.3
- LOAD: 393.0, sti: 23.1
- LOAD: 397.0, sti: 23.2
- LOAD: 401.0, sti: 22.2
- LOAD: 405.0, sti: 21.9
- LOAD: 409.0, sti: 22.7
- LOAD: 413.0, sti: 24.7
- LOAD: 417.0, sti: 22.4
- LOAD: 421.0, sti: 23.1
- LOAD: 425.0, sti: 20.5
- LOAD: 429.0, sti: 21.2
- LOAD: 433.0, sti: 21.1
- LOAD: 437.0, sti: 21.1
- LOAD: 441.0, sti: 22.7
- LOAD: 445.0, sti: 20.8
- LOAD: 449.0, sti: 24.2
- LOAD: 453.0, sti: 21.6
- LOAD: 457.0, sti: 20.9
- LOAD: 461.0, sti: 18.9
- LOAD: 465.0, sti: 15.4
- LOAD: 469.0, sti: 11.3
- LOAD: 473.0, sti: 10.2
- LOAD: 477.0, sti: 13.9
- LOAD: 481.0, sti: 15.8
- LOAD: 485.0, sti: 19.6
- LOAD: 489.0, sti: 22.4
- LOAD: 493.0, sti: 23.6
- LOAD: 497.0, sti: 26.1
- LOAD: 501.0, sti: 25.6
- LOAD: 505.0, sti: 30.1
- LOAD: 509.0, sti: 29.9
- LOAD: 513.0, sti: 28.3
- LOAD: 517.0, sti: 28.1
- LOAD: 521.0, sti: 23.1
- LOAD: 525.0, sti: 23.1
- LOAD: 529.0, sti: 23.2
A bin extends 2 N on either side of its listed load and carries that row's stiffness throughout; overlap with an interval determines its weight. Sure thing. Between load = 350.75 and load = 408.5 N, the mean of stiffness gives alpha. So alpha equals 24.5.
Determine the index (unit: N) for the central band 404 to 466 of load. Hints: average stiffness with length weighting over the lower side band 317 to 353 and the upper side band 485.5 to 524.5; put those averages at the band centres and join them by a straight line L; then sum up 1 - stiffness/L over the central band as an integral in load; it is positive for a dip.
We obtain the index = 8.3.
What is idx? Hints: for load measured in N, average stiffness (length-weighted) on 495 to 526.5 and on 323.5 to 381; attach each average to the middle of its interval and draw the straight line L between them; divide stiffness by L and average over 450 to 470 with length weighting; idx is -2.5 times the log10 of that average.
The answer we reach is 0.38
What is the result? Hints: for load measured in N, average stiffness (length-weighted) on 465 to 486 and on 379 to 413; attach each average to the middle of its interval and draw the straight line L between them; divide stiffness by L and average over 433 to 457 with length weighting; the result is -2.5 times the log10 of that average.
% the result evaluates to -0.227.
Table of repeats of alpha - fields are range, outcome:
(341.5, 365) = 24.4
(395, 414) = 22.8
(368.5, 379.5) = 25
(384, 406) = 23.8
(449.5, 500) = 18.6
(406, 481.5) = 19.7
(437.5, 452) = 22.3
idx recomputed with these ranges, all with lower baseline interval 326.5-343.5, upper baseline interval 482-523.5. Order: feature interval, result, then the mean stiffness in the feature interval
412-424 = 0.06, 23.1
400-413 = 0.08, 22.6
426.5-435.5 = 0.17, 21.1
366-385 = -0.06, 25.3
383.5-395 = -0.05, 25.2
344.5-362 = -0.04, 24.6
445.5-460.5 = 0.14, 21.8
